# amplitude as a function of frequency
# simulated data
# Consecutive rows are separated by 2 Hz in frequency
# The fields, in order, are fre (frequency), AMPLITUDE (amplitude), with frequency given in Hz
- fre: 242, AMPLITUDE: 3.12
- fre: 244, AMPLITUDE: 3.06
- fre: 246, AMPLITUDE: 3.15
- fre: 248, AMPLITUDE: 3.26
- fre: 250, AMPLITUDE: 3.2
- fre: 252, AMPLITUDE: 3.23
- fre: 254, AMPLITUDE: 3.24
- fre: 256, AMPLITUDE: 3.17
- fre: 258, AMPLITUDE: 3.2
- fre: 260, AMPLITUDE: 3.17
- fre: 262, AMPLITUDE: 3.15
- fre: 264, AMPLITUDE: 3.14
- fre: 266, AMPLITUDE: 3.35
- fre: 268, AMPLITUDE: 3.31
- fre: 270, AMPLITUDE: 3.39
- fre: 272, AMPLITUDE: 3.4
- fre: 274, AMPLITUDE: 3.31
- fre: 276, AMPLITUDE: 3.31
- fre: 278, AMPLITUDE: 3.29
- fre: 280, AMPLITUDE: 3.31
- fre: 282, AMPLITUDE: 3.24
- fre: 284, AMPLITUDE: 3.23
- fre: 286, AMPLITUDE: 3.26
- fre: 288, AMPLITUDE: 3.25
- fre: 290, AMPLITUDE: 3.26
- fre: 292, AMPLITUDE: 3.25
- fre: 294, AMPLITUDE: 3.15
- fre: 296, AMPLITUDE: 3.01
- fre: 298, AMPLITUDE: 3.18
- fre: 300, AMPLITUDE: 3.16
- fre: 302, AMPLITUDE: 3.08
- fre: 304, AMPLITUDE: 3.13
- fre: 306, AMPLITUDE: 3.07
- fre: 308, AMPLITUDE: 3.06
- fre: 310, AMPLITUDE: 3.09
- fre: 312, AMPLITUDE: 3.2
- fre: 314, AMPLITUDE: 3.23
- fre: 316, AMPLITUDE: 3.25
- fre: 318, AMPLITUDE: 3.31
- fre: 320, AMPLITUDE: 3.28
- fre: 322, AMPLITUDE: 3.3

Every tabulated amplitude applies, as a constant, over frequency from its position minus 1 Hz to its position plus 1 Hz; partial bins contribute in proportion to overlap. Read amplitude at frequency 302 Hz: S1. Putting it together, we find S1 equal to 3.08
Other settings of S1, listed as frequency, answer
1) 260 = 3.17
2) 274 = 3.31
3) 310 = 3.09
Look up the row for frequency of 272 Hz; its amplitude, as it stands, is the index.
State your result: 3.4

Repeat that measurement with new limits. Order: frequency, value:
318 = 3.31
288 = 3.25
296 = 3.01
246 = 3.15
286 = 3.26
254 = 3.24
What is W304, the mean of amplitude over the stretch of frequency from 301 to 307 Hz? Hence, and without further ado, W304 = 3.09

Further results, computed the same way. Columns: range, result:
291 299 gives 3.15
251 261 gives 3.2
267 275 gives 3.35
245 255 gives 3.22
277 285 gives 3.27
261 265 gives 3.15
